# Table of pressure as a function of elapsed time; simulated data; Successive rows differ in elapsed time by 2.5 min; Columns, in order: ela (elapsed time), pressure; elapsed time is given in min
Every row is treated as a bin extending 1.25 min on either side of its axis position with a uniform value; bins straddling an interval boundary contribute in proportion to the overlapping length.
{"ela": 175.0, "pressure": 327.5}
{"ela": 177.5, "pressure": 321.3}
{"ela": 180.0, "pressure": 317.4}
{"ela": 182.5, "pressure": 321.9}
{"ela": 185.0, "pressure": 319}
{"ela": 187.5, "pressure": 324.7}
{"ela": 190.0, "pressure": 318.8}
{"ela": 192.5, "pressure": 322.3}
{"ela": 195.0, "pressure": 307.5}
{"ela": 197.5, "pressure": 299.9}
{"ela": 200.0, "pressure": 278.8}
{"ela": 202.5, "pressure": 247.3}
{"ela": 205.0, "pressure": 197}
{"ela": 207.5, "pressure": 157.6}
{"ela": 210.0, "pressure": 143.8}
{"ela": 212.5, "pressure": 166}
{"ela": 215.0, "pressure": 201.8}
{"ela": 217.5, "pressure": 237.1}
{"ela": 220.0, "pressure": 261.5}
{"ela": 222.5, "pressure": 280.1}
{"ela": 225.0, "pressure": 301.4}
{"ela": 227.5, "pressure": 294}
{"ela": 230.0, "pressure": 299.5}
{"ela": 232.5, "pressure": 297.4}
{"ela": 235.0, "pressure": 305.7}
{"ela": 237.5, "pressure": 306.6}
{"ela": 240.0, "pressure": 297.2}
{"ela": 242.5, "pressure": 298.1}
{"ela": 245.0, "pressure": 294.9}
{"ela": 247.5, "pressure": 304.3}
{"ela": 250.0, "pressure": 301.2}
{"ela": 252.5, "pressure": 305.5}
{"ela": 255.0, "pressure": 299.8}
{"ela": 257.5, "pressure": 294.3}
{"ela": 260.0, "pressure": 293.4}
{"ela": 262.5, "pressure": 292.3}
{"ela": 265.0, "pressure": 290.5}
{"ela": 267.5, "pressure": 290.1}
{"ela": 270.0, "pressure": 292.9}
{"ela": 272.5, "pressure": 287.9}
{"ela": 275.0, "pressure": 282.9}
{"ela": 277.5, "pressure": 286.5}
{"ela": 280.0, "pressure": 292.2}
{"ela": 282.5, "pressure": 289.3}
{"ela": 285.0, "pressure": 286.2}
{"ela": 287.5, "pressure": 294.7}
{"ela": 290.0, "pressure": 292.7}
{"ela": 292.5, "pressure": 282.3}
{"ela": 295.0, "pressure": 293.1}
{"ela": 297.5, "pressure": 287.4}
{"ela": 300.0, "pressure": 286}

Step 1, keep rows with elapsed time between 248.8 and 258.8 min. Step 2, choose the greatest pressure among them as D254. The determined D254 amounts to 305.5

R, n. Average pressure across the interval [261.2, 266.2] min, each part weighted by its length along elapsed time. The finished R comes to 291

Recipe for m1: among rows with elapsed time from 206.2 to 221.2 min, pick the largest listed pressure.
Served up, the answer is 261.5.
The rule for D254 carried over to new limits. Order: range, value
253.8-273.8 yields 299.8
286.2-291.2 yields 294.7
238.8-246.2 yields 298.1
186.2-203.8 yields 324.7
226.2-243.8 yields 306.6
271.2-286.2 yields 292.2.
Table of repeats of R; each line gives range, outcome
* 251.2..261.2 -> 298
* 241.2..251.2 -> 300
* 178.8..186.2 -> 319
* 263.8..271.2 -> 291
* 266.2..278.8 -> 288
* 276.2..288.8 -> 290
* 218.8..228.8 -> 284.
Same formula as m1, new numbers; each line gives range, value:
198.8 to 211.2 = 278.8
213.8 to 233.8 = 301.4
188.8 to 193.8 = 322.3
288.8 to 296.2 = 293.1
